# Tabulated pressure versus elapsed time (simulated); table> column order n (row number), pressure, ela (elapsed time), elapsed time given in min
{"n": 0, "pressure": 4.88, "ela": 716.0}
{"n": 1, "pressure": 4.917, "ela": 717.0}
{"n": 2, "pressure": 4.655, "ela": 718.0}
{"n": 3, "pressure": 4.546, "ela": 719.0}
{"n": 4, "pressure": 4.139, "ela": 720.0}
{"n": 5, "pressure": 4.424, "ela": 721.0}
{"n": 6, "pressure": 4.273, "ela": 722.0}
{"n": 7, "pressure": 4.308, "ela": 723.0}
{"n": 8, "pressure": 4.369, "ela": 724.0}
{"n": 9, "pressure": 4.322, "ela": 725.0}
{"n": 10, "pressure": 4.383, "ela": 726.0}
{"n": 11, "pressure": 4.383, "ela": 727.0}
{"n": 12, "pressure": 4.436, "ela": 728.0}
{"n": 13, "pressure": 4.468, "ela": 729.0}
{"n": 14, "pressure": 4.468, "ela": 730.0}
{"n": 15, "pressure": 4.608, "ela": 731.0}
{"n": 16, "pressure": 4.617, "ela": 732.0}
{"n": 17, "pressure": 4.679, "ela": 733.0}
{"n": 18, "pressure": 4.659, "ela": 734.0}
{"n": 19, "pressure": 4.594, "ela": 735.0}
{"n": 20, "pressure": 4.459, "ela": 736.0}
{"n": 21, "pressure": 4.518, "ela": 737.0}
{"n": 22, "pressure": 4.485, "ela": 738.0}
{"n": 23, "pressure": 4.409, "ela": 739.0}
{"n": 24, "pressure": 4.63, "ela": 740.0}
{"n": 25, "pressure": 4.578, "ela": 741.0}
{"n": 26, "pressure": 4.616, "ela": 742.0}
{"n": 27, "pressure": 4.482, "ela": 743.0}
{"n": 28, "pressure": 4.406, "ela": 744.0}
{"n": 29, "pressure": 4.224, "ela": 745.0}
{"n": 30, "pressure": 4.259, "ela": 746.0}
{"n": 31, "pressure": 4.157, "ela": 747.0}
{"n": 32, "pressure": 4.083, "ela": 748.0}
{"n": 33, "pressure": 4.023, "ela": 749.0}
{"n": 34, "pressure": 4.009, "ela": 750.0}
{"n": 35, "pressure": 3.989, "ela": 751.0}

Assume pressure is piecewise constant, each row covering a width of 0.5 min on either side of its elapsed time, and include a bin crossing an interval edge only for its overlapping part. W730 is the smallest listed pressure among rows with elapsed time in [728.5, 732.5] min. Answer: 4.468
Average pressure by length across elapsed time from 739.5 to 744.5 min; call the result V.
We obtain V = 4.54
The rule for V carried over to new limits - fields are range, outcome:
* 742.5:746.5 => 4.34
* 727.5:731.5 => 4.5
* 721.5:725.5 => 4.32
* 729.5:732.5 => 4.56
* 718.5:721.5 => 4.37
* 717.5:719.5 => 4.6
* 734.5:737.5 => 4.52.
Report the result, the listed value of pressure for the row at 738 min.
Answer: 4.485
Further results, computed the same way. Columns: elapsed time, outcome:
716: 4.88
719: 4.546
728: 4.436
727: 4.383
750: 4.009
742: 4.616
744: 4.406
